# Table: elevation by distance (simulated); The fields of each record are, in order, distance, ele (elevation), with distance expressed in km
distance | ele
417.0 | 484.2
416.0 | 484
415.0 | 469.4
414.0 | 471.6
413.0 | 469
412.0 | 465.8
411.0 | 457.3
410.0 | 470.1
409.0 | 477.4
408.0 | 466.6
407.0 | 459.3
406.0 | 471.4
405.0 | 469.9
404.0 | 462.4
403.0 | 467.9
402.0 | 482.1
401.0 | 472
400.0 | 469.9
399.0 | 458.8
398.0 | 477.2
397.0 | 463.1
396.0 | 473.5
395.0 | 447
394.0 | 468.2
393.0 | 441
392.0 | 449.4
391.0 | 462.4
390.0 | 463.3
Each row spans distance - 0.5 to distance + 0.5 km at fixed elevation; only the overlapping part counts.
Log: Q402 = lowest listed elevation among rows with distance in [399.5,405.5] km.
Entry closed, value 462.4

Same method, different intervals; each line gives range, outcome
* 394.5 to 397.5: 447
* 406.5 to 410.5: 459.3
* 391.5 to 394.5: 441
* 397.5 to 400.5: 458.8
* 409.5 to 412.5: 457.3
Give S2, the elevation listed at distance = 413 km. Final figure 469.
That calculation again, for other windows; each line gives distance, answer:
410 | 470.1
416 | 484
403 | 467.9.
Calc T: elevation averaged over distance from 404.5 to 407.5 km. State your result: 467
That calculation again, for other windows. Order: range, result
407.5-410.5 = 471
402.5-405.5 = 467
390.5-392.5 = 456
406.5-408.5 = 463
